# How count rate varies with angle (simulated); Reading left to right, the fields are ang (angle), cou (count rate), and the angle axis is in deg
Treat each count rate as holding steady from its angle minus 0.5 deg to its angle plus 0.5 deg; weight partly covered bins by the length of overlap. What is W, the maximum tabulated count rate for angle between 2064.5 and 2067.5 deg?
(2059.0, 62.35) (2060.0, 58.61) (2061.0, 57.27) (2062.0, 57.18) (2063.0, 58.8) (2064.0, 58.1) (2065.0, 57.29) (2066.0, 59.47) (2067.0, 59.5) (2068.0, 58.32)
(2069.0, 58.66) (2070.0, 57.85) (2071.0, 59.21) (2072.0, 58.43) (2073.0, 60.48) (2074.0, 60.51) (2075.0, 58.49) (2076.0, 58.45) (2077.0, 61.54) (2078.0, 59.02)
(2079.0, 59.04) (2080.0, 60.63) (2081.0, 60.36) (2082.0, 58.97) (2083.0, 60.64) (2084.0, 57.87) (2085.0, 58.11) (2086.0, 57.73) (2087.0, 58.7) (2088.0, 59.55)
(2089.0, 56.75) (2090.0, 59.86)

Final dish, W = 59.5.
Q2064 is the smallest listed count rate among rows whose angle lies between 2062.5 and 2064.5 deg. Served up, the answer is 58.1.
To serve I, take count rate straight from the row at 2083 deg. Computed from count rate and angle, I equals 60.64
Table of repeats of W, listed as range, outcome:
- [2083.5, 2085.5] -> 58.11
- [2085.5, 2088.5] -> 59.55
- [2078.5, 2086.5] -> 60.64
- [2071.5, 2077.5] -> 61.54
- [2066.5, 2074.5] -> 60.51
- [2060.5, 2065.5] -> 58.8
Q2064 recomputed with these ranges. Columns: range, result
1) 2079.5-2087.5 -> 57.73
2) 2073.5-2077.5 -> 58.45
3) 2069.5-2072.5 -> 57.85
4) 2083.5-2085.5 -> 57.87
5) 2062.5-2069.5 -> 57.29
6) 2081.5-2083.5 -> 58.97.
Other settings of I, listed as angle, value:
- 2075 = 58.49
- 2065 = 57.29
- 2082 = 58.97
